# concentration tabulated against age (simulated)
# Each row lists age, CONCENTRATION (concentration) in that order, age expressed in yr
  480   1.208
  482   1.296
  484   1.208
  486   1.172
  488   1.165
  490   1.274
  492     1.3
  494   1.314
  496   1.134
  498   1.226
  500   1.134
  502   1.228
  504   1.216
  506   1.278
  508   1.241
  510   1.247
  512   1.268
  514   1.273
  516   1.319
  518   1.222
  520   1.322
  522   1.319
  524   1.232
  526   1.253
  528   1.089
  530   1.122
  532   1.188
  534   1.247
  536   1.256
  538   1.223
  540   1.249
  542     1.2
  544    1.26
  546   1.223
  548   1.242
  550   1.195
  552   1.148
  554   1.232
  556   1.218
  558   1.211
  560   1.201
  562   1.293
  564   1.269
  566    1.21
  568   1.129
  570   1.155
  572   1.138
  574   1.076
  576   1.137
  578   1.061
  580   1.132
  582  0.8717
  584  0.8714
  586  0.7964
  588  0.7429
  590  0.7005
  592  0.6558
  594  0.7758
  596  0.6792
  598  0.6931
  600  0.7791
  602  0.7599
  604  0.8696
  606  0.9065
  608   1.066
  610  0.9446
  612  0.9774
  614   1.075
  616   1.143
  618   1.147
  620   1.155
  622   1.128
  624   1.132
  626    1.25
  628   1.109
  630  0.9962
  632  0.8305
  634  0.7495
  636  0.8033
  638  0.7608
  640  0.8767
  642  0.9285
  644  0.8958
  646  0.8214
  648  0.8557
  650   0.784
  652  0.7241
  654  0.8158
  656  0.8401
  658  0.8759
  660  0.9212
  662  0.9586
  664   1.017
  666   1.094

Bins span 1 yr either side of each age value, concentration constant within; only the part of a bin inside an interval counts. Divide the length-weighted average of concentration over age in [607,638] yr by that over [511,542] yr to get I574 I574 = 0.8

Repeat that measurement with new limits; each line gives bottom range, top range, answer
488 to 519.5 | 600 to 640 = 0.79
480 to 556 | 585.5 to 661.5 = 0.73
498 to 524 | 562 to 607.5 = 0.75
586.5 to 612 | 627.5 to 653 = 1.06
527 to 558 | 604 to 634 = 0.87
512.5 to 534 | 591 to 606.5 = 0.62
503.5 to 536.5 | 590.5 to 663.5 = 0.73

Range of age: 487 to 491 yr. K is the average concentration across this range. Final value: 1.22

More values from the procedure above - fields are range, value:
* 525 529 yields 1.17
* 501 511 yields 1.24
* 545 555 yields 1.21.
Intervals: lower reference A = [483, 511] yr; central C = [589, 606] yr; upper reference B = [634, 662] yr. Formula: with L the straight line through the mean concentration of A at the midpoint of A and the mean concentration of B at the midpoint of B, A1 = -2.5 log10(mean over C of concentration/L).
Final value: 0.28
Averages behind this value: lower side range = 1.22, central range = 0.749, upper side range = 0.84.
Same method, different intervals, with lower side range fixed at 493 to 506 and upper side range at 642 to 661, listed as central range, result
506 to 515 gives -0.06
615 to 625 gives -0.23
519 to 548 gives -0.09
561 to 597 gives 0.04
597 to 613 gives 0.09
